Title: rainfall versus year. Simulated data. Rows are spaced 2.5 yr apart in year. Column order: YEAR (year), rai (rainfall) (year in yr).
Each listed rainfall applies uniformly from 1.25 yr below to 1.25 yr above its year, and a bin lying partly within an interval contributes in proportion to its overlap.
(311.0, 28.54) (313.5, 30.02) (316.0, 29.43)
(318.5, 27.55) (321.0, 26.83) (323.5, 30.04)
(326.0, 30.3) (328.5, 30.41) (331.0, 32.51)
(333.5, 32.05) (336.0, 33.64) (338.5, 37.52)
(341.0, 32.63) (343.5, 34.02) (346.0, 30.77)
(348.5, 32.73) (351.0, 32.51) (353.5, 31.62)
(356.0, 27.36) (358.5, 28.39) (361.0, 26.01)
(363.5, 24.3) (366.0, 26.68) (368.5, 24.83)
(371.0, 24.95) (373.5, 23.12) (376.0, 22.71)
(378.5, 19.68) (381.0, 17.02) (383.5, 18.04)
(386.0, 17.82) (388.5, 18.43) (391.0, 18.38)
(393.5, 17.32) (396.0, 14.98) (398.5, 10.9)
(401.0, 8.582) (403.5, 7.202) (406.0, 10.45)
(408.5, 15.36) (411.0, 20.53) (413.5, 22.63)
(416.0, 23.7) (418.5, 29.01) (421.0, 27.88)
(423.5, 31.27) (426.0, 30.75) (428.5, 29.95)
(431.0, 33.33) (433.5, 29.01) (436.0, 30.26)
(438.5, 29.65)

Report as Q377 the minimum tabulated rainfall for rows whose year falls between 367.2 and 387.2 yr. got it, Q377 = 17.02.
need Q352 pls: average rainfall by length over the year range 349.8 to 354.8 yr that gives 32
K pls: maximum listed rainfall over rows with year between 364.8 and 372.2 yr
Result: 26.68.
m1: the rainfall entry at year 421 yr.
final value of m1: 27.88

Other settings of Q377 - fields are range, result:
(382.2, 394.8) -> 17.32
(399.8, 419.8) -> 7.202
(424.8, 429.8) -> 29.95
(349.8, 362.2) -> 26.01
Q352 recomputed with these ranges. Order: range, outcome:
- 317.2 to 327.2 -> 28.7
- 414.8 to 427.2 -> 28.5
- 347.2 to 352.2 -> 32.6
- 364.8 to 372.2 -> 25.5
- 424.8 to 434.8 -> 30.8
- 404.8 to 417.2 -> 18.5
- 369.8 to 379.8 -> 22.6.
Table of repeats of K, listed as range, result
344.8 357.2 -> 32.73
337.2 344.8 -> 37.52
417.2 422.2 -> 29.01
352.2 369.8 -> 31.62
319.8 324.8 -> 30.04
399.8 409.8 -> 15.36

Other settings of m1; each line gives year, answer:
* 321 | 26.83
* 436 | 30.26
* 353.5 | 31.62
